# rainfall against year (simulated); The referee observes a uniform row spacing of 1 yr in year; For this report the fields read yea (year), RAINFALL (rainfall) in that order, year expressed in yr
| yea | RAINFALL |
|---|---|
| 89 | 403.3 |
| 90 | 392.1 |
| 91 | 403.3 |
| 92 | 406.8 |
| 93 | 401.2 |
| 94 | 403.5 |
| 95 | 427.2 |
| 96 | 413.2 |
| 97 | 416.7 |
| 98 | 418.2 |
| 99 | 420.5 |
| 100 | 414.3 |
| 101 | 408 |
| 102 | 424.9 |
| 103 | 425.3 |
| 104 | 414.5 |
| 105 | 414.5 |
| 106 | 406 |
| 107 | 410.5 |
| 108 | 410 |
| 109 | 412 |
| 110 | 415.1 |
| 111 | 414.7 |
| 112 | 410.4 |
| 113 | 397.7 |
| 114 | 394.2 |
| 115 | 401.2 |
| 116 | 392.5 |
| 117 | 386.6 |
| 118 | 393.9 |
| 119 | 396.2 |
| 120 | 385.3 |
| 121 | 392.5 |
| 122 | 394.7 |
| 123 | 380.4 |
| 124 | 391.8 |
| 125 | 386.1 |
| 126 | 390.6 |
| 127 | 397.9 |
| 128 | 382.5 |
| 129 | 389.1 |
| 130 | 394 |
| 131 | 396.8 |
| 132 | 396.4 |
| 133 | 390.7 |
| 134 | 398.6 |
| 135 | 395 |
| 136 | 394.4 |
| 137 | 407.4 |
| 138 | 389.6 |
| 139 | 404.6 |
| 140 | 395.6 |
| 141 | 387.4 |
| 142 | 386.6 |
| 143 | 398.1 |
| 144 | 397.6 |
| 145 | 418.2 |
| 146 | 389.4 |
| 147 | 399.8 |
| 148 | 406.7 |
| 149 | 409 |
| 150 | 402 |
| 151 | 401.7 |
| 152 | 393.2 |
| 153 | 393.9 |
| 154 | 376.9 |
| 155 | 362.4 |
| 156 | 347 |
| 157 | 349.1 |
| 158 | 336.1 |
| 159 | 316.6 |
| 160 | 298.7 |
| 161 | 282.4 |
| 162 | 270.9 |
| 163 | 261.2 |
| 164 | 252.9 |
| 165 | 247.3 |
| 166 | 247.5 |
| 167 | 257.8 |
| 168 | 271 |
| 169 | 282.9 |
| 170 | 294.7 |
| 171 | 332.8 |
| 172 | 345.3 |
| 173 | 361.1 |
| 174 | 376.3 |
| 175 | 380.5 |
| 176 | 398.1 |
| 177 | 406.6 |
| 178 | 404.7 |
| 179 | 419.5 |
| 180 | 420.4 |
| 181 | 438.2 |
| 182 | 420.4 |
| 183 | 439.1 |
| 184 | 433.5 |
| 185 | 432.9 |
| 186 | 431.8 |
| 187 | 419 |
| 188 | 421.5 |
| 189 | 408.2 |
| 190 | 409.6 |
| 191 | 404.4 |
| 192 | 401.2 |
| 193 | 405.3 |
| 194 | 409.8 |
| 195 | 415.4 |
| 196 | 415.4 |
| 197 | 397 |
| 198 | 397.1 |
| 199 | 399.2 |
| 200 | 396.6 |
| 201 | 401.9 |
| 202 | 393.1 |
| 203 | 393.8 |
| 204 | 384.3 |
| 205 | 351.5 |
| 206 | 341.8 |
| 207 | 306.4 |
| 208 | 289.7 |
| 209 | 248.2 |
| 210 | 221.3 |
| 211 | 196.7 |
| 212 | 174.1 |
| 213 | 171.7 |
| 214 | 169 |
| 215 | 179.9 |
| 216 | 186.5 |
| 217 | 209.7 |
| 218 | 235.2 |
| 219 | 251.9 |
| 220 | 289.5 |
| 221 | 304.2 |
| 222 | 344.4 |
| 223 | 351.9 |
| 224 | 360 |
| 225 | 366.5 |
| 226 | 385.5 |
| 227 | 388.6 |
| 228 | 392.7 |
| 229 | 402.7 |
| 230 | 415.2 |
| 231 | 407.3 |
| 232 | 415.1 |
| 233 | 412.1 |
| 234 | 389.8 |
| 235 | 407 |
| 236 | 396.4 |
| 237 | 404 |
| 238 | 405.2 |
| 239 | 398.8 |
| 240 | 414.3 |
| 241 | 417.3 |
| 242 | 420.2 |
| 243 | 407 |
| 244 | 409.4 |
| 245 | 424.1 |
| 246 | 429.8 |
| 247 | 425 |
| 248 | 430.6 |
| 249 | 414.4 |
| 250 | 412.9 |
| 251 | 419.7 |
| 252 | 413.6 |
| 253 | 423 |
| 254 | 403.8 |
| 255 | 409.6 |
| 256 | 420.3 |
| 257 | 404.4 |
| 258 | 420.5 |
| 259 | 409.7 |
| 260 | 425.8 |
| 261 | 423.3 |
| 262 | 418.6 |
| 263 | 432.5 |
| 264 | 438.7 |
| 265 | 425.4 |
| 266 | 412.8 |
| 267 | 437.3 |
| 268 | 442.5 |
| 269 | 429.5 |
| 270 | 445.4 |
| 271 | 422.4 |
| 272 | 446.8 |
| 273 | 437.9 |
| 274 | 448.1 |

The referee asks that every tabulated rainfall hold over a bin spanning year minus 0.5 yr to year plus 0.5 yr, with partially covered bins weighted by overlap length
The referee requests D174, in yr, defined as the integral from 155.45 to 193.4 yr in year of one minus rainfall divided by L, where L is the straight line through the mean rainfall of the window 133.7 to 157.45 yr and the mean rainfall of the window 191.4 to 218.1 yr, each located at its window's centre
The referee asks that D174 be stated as -0.7 yr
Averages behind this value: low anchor 392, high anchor 316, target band 358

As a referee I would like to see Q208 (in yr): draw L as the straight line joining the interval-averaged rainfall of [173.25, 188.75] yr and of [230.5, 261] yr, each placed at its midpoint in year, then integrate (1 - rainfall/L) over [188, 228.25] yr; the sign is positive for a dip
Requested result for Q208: 8.2 yr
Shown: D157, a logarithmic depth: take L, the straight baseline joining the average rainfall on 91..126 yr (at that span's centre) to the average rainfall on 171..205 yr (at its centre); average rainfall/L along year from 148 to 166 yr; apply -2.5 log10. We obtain 0.20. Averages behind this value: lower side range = 405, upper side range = 404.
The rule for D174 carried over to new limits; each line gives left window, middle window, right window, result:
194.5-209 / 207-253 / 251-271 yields 6.0 yr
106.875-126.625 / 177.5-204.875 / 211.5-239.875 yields -4.6 yr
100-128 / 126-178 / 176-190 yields 6.5 yr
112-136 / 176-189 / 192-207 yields -1.0 yr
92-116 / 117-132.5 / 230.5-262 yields 0.8 yr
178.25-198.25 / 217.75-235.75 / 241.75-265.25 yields 2.3 yr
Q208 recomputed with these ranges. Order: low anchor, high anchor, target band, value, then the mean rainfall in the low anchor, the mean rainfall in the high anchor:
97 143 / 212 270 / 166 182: 1.34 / 400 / 379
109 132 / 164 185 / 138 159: -0.56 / 395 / 358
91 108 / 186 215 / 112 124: 0.25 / 414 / 347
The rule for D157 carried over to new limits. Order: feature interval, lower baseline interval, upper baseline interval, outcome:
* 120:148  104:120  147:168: -0.08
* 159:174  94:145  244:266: 0.37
